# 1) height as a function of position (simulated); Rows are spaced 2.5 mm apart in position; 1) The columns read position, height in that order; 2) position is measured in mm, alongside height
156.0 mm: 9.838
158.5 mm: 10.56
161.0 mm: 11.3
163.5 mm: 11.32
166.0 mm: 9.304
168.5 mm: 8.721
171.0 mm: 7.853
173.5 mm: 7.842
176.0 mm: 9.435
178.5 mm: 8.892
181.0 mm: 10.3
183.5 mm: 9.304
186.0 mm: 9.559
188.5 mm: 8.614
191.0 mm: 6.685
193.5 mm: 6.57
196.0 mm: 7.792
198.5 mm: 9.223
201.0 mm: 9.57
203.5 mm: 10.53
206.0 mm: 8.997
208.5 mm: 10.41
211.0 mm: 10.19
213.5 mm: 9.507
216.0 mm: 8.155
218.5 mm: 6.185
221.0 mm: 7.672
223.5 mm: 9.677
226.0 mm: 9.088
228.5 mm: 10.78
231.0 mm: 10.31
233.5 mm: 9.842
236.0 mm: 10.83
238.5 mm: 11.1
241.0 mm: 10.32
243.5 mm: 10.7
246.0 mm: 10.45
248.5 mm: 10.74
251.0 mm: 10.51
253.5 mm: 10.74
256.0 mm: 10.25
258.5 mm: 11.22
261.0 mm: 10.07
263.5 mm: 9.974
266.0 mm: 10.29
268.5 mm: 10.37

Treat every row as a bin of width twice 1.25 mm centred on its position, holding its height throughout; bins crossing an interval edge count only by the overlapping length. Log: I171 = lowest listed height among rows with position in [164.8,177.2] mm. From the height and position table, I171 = 7.842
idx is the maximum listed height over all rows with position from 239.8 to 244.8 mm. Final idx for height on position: 10.7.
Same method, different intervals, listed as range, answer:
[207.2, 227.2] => 10.41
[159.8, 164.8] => 11.32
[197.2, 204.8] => 10.53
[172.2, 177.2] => 9.435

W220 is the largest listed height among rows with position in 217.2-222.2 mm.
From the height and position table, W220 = 7.672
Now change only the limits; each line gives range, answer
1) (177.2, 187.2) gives 10.3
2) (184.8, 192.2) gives 9.559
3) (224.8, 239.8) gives 11.1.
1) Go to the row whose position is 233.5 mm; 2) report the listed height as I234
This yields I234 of 9.842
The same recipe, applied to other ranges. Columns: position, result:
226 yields 9.088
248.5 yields 10.74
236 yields 10.83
